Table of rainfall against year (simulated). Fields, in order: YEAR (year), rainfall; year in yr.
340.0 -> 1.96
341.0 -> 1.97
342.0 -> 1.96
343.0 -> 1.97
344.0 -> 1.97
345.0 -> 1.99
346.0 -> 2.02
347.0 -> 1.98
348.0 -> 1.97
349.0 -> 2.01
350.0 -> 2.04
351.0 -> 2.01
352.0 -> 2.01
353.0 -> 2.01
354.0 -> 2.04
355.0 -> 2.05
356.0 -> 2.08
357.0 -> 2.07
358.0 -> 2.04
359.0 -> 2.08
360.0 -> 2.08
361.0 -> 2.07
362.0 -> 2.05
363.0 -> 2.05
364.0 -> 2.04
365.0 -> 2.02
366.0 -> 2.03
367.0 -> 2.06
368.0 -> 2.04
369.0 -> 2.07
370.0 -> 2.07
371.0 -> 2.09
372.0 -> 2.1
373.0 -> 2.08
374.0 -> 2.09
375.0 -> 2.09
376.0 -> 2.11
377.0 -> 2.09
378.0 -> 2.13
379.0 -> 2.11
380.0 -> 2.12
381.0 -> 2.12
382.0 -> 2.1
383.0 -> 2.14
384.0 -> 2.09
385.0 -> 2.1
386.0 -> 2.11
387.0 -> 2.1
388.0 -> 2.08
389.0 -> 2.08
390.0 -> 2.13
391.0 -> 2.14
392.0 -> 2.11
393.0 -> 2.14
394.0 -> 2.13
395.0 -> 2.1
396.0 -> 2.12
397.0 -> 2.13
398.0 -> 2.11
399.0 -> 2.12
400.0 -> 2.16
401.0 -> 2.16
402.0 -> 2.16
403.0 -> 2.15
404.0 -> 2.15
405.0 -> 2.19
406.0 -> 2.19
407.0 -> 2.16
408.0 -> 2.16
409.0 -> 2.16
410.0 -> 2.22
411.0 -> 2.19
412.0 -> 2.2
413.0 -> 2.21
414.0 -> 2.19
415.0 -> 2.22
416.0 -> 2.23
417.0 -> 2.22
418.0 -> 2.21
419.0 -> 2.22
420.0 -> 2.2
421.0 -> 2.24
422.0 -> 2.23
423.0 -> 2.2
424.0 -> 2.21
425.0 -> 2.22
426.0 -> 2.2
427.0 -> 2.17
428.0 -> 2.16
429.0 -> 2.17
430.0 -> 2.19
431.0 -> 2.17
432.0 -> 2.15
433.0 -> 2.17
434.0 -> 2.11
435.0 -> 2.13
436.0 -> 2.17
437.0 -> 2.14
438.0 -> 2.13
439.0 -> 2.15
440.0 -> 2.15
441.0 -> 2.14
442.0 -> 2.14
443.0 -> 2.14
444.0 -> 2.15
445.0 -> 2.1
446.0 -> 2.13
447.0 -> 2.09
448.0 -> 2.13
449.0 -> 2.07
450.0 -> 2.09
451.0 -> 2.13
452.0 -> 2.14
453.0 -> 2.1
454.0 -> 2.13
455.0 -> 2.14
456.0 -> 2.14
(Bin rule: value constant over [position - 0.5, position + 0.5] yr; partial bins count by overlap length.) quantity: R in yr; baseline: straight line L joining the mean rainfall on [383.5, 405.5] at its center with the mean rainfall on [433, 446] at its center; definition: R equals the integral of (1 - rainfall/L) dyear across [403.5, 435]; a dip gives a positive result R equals -0.84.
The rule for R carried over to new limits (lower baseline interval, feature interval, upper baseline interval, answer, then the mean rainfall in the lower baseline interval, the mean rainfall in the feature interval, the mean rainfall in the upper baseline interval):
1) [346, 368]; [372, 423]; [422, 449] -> -1.2 yr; 2.04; 2.15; 2.15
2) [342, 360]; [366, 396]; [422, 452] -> -0.5 yr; 2.02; 2.1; 2.15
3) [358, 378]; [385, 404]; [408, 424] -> 0.2 yr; 2.07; 2.12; 2.21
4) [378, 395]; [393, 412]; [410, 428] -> 0.0 yr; 2.11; 2.15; 2.21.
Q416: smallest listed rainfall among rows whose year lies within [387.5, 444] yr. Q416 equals 2.08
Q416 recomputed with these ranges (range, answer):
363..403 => 2.02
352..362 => 2.01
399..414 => 2.12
